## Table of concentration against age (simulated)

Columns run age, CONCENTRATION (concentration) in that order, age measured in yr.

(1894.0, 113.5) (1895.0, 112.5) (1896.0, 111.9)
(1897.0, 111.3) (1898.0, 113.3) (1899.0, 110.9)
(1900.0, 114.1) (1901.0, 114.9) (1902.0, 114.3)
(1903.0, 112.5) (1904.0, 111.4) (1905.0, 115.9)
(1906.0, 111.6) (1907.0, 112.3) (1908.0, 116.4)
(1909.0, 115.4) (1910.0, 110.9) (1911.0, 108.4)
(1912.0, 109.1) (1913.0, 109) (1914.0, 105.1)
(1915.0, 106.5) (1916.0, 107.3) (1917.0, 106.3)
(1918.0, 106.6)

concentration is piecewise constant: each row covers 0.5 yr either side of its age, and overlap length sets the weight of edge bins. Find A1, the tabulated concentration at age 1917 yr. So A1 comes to 106.3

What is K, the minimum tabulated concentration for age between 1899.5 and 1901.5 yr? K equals 114.1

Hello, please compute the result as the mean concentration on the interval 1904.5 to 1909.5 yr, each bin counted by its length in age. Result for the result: 114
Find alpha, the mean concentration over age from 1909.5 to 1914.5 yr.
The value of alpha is 108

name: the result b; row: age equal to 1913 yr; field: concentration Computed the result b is 109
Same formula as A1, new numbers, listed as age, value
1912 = 109.1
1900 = 114.1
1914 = 105.1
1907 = 112.3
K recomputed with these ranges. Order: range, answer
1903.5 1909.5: 111.4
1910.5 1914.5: 105.1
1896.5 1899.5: 110.9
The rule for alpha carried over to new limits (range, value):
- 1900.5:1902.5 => 115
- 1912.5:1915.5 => 107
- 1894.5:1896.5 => 112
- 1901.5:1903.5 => 113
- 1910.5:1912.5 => 109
